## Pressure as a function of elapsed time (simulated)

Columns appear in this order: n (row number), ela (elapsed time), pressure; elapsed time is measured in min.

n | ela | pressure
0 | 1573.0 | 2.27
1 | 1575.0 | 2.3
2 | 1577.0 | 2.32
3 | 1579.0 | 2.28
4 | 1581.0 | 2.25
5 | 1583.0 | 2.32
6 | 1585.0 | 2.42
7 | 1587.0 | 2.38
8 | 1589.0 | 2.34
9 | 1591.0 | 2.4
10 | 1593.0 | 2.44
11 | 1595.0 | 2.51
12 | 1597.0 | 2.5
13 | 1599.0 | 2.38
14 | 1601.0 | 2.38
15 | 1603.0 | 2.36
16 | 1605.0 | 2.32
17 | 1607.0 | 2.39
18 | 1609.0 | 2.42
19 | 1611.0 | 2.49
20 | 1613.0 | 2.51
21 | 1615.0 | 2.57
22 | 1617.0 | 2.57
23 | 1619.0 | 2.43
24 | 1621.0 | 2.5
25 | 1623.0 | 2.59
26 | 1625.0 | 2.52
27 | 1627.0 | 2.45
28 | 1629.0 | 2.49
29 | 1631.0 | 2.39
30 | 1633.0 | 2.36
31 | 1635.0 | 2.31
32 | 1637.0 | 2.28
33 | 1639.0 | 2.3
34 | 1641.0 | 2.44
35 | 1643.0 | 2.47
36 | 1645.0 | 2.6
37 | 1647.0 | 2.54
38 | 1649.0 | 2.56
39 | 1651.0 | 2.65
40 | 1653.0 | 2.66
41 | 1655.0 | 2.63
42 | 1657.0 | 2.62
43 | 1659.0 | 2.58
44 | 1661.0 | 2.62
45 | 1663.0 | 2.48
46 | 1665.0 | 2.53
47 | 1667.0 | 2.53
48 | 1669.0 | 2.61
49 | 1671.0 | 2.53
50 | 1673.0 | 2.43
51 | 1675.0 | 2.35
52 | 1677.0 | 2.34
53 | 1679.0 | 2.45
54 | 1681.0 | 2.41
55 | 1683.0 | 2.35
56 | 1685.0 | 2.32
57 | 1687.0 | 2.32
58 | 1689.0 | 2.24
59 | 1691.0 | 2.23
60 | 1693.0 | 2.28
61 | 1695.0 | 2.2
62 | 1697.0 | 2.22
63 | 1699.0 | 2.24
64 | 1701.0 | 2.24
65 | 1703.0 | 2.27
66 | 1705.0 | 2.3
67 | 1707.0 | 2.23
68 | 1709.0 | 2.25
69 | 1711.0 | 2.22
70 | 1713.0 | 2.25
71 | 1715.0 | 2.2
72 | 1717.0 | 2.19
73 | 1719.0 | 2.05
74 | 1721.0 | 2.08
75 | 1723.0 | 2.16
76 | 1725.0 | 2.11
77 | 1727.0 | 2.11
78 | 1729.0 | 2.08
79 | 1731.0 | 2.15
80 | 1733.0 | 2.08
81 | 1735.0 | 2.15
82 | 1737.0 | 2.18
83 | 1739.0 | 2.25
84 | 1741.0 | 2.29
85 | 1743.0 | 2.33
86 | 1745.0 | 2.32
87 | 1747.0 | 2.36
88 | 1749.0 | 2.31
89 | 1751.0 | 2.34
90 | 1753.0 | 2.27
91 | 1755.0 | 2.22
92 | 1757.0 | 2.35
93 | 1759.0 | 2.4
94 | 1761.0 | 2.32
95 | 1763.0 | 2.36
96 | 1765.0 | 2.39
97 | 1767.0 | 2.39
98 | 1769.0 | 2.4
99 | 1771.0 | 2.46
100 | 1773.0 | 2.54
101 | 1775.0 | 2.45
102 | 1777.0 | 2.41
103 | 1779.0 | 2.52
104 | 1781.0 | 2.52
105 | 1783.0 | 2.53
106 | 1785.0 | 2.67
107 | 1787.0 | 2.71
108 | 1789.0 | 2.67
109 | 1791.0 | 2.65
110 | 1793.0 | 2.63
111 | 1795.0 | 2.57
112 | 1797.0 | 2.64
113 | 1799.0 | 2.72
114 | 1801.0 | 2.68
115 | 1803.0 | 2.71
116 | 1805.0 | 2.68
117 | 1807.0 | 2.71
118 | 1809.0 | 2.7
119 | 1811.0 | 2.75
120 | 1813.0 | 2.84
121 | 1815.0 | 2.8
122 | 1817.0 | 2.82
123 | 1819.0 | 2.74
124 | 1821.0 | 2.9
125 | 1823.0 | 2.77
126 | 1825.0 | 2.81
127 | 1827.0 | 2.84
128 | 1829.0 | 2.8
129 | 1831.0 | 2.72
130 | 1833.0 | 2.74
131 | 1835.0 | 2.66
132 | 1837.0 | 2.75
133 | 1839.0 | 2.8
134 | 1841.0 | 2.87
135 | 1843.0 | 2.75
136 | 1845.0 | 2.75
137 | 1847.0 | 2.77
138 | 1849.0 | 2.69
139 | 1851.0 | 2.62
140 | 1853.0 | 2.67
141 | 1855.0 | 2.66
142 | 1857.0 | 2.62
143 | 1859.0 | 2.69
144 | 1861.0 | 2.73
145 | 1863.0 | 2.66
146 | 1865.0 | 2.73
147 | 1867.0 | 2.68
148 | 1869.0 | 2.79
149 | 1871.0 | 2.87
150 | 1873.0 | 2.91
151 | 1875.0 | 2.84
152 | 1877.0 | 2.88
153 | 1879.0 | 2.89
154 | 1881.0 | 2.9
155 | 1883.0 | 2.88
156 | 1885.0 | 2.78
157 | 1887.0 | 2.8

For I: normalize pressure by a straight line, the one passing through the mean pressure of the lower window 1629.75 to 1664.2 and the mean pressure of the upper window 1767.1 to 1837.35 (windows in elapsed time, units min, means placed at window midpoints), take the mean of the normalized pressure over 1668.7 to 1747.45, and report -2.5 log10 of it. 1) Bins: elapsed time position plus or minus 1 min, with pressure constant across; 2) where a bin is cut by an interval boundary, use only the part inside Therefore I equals 0.139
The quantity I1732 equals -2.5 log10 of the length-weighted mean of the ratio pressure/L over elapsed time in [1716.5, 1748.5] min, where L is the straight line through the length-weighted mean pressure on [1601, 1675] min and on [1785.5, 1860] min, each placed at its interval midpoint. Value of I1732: 0.195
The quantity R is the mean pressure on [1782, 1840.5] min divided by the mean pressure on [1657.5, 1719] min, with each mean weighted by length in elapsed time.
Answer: 1.16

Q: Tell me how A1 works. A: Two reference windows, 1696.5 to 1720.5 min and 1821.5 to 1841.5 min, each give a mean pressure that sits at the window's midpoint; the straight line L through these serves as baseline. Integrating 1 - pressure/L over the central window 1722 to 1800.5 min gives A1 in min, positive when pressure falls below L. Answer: 2.4 min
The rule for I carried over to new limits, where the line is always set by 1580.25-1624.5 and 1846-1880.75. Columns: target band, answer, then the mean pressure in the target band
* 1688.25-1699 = 0.141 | 2.23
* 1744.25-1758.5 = 0.133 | 2.31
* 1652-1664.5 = -0.041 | 2.6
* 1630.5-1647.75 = 0.031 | 2.41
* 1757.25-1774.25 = 0.097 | 2.41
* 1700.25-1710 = 0.135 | 2.26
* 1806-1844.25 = -0.029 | 2.78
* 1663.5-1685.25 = 0.032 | 2.45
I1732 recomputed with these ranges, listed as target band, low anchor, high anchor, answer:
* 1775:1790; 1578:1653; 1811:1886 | 0.05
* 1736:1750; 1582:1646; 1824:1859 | 0.14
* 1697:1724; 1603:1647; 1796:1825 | 0.17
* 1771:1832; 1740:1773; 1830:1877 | -0.06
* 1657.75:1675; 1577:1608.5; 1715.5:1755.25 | -0.11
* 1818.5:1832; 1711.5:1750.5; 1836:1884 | -0.08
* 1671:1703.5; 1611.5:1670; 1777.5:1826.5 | 0.11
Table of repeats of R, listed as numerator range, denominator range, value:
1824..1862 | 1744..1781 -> 1.15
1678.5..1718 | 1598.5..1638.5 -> 0.93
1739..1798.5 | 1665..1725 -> 1.07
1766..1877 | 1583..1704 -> 1.11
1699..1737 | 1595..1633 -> 0.89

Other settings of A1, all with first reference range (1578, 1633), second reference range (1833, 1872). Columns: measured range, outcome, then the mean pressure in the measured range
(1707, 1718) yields 1.4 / 2.22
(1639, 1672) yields -0.9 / 2.56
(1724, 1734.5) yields 1.9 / 2.11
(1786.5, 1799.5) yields 0.0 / 2.65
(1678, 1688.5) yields 0.7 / 2.36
